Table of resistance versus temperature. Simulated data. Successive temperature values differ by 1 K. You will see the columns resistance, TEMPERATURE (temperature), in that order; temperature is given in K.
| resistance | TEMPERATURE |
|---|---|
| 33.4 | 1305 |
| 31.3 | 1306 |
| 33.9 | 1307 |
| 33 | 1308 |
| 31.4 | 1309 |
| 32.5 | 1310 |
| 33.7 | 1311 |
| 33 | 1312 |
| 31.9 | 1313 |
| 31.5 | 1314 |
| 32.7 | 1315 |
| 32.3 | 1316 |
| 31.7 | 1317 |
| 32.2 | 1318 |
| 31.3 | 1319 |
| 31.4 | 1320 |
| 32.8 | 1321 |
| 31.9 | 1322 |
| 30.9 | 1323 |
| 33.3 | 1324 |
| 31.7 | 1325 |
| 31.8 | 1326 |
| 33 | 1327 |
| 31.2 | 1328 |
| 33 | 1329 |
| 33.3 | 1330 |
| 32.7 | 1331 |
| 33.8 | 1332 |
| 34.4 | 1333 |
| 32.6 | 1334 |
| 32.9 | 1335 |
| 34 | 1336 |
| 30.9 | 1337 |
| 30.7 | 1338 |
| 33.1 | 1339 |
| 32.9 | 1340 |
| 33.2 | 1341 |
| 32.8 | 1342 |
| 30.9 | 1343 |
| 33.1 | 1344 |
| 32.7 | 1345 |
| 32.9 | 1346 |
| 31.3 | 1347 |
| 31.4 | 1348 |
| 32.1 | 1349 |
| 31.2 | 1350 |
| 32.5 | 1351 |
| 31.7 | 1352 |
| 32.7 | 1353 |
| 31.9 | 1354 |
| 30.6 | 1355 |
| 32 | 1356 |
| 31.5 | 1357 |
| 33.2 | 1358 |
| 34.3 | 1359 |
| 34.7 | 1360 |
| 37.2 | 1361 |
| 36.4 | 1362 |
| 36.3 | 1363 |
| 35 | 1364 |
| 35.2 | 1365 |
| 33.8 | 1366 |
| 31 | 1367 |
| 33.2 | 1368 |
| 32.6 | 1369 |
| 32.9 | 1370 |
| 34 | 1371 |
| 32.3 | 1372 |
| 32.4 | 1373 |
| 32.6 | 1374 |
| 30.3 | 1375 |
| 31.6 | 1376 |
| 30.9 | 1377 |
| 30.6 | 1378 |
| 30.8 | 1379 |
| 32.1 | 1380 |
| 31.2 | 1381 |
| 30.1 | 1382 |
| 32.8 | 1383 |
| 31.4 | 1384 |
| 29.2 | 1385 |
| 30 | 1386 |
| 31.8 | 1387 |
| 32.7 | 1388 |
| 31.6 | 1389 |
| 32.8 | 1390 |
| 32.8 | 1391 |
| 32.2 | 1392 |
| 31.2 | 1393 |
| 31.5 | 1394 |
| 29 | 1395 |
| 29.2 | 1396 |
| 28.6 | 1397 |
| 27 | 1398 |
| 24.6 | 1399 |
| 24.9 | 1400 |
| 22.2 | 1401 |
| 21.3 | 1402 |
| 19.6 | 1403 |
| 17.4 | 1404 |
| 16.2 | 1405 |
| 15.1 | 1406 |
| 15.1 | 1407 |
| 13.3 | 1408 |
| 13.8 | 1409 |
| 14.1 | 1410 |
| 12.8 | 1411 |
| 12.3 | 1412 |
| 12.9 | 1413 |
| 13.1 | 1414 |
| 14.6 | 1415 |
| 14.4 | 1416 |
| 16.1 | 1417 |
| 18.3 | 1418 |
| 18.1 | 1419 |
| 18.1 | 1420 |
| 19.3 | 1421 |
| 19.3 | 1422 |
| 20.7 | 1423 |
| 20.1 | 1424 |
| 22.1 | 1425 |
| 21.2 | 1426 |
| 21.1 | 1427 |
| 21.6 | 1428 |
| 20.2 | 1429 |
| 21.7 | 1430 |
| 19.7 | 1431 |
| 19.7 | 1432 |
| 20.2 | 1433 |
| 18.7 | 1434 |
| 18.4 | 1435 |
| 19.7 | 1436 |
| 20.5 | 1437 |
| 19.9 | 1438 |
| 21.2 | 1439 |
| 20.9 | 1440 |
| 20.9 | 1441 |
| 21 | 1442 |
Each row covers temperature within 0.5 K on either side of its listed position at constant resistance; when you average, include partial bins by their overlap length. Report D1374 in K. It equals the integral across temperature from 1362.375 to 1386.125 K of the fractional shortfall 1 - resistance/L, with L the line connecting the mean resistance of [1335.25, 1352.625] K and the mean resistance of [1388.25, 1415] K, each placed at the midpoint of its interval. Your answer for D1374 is -4.7 K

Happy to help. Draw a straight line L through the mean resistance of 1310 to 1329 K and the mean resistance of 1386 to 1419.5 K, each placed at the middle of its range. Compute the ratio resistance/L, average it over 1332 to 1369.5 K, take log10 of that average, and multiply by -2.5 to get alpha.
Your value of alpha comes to -0.17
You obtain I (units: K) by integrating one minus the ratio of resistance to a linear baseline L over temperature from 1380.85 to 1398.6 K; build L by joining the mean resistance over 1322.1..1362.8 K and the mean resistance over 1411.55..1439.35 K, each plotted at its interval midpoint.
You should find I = -4.4 K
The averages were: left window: 32.7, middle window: 30.8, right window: 18.7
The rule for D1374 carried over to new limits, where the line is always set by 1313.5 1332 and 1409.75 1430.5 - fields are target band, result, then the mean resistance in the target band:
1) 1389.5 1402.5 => -4.17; 28.3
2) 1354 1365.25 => -3.12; 34.1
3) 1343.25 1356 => -1.71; 32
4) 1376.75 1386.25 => -3.01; 30.9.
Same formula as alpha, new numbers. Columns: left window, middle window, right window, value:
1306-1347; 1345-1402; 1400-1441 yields -0.24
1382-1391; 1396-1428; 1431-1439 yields 0.33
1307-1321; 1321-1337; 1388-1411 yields -0.06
